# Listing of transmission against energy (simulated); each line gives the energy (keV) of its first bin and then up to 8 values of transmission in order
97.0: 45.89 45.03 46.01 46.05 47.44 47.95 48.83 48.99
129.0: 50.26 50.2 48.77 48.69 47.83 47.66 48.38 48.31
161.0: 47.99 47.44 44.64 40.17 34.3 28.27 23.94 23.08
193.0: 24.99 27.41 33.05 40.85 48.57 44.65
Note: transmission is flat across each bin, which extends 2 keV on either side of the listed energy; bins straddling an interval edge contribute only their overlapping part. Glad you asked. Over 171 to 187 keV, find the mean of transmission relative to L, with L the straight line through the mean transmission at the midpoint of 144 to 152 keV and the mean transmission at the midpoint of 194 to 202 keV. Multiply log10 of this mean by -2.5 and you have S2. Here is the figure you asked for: 0.155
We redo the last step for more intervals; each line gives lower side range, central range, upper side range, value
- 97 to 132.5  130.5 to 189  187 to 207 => -0.12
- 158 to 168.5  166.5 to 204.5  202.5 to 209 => 0.38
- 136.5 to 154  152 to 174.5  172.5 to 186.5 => -0.18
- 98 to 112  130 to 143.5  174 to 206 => -0.23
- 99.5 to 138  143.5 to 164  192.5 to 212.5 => -0.12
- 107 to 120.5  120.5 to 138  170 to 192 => -0.14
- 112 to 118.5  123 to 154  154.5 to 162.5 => -0.02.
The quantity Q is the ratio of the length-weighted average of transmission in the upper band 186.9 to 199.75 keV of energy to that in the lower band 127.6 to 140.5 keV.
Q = 0.52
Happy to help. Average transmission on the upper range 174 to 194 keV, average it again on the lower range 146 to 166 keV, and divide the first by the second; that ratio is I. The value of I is 0.58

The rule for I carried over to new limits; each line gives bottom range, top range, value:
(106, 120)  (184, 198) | 0.52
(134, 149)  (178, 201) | 0.55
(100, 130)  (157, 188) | 0.80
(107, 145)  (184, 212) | 0.67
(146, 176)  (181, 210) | 0.67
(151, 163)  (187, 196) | 0.51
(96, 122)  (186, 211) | 0.70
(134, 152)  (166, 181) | 0.80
